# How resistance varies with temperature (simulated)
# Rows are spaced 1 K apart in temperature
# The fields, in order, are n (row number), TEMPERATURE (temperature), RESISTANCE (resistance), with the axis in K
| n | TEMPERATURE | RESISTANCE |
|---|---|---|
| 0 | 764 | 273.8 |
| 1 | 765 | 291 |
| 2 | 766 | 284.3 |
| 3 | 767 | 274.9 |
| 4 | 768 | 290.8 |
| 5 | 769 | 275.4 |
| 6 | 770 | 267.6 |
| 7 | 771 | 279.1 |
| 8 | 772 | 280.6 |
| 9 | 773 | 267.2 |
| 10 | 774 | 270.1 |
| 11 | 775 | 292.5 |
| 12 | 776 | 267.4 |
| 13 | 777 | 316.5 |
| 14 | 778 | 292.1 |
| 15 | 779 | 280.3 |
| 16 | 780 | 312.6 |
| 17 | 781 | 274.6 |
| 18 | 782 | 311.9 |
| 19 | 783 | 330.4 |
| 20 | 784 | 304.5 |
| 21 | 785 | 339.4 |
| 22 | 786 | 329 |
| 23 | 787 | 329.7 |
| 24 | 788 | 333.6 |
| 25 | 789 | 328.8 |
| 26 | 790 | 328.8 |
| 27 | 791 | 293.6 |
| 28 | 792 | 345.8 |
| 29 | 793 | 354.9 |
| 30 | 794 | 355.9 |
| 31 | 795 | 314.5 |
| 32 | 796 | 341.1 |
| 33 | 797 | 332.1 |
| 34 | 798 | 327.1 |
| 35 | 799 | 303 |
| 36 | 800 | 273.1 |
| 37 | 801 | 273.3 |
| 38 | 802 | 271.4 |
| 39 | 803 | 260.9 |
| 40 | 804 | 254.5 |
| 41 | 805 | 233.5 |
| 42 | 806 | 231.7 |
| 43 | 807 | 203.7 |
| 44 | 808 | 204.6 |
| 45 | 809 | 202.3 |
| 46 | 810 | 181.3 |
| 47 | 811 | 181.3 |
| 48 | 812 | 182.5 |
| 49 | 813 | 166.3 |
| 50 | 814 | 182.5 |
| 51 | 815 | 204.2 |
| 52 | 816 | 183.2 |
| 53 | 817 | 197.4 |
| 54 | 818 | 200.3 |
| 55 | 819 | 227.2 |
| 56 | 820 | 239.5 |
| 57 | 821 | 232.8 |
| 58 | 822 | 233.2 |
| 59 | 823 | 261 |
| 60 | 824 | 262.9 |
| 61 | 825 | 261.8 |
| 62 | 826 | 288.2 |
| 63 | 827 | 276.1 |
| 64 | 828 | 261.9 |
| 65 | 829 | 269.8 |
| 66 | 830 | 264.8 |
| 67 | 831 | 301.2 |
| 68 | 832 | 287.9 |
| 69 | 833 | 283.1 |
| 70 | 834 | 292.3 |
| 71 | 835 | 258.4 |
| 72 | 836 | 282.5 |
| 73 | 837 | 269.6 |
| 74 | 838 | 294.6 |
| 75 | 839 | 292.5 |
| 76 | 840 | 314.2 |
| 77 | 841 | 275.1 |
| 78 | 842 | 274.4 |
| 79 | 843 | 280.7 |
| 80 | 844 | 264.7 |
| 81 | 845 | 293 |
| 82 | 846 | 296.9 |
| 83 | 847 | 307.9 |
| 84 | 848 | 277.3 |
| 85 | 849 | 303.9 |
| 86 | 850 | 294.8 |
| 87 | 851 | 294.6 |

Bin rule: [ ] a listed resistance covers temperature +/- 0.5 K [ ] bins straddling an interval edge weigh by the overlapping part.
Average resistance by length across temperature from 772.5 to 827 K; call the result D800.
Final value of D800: 270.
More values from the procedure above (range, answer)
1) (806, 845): 246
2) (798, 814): 230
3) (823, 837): 275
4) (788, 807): 300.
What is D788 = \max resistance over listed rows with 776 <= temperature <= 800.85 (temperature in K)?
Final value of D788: 355.9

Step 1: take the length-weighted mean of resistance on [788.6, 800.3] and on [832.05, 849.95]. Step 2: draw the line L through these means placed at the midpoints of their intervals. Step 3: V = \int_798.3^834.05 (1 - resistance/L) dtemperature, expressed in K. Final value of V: 7.8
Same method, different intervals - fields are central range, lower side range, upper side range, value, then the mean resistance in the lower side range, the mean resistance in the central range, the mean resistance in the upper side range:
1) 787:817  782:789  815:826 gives 2.3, 327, 264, 231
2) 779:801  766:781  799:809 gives -4.8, 283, 320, 246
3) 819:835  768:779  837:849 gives 1.1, 281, 266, 288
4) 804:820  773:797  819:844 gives 4.9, 314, 202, 272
